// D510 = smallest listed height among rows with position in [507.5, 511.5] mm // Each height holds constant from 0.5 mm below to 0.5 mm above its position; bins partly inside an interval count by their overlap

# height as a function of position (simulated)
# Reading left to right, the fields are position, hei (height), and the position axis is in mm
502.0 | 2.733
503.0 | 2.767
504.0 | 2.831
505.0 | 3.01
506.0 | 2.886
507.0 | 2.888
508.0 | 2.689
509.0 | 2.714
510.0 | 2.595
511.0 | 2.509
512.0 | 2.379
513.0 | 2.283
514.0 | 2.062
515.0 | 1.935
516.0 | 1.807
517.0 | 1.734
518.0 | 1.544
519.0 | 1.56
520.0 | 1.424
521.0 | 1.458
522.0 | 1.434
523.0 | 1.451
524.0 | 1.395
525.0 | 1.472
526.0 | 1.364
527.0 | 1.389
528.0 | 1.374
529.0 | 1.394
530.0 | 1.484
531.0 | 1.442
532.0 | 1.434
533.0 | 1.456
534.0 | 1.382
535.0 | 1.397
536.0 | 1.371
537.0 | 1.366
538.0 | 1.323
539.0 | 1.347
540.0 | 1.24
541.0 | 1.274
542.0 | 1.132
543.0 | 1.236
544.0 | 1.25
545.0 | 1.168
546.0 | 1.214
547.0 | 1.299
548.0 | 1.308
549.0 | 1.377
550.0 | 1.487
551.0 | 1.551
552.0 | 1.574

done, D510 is 2.509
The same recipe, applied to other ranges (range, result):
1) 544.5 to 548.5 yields 1.168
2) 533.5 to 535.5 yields 1.382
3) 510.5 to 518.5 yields 1.544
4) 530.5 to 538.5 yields 1.323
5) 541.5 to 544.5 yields 1.132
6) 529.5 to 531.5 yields 1.442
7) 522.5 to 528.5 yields 1.364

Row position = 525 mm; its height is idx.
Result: 1.472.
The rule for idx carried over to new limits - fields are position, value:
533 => 1.456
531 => 1.442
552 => 1.574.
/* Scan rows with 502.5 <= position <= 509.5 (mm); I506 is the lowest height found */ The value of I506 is 2.689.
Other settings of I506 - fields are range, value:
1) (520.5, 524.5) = 1.395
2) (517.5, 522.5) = 1.424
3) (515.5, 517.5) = 1.734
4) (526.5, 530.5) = 1.374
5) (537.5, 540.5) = 1.24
